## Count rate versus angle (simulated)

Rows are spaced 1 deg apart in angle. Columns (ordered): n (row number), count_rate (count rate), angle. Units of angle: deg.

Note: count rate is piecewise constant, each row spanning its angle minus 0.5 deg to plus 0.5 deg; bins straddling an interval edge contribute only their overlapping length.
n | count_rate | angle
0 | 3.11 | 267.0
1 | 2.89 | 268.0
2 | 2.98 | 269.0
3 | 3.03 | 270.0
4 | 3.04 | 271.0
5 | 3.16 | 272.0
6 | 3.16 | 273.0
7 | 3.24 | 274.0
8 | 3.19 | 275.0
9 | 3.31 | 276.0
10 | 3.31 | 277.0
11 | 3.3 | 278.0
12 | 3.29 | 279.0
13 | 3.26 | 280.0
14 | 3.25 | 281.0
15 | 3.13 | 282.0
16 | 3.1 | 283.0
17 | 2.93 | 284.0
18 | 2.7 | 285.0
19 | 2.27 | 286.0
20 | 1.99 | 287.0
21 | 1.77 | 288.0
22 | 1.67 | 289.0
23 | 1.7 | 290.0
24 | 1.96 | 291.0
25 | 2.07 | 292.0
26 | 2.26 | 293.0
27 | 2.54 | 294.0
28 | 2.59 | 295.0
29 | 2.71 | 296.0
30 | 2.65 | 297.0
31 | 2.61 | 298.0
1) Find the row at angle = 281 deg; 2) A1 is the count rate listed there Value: 3.25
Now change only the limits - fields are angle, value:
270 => 3.03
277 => 3.31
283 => 3.1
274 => 3.24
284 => 2.93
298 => 2.61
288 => 1.77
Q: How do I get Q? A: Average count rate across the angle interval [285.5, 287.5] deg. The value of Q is 2.13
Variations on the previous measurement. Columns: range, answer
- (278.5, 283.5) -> 3.21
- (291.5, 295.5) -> 2.36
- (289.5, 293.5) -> 2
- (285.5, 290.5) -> 1.88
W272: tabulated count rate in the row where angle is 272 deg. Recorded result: 3.16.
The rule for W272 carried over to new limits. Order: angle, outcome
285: 2.7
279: 3.29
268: 2.89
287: 1.99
